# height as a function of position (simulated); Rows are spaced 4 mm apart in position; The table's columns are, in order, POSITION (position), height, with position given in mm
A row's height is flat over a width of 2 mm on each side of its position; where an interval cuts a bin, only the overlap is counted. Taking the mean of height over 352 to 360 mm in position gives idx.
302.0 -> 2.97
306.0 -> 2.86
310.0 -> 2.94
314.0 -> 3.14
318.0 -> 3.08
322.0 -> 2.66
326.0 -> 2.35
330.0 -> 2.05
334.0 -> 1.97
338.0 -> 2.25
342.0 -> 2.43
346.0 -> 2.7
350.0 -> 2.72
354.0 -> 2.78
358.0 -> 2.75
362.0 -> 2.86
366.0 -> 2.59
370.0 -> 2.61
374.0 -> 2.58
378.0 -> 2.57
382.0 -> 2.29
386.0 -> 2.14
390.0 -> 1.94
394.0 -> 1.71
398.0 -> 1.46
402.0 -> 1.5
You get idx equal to 2.76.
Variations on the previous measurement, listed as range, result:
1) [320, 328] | 2.5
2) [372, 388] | 2.4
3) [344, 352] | 2.71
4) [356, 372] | 2.7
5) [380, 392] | 2.12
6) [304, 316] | 2.98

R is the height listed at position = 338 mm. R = 2.25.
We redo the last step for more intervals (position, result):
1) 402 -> 1.5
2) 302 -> 2.97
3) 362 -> 2.86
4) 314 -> 3.14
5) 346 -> 2.7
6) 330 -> 2.05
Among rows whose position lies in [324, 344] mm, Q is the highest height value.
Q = 2.43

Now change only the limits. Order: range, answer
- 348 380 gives 2.86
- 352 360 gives 2.78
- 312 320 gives 3.14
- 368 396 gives 2.61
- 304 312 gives 2.94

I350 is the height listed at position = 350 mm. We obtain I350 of 2.72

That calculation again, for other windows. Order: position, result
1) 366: 2.59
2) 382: 2.29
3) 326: 2.35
